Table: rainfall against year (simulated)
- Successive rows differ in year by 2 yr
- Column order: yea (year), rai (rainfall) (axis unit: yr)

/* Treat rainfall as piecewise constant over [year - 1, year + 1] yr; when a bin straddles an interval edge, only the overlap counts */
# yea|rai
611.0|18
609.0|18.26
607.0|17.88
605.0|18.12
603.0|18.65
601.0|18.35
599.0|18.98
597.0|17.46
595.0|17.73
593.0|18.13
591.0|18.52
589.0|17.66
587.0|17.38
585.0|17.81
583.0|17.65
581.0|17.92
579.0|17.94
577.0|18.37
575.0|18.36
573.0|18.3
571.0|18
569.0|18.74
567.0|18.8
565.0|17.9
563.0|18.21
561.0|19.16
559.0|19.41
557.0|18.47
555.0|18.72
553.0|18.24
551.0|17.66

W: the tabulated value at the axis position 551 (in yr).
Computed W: 17.66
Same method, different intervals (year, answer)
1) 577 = 18.37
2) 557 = 18.47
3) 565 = 17.9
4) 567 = 18.8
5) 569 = 18.74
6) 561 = 19.16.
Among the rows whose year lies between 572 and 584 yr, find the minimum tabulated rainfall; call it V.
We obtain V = 17.65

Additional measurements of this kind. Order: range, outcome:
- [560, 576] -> 17.9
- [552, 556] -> 18.24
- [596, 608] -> 17.46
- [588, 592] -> 17.66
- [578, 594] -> 17.38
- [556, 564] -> 18.21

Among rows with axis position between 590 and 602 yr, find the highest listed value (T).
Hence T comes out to 18.98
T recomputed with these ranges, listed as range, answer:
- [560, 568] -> 19.16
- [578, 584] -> 17.94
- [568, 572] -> 18.74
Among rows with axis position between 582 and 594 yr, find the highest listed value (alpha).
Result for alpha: 18.52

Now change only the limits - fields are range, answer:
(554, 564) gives 19.41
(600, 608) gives 18.65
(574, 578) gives 18.37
